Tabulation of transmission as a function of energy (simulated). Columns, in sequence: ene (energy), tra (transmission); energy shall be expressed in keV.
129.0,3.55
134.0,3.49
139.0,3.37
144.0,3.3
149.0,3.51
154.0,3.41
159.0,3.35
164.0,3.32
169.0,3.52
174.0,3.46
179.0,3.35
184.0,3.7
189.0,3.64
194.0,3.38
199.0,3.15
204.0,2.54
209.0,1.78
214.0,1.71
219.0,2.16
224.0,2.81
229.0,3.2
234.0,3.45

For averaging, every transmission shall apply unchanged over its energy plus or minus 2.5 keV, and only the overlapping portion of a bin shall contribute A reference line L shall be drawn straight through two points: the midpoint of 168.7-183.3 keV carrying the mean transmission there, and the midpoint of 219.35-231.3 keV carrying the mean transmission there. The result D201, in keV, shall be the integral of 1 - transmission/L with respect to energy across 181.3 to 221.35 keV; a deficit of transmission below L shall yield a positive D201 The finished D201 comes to 5.2 keV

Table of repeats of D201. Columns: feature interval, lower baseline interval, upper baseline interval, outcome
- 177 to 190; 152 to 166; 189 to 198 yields -0.6 keV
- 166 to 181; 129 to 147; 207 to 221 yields -4.2 keV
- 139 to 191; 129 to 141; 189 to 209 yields -3.9 keV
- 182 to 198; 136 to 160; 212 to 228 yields -4.3 keV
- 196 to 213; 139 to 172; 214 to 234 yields 2.7 keV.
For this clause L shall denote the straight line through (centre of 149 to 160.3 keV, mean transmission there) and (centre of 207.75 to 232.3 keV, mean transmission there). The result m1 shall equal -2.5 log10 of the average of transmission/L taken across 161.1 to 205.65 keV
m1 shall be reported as -0.14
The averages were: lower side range 3.41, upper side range 2.4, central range 3.36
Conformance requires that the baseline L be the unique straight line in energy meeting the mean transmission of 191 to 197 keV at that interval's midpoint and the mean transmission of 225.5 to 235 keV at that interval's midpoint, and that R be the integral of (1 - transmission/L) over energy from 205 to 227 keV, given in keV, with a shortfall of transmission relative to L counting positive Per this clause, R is 7.5 keV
